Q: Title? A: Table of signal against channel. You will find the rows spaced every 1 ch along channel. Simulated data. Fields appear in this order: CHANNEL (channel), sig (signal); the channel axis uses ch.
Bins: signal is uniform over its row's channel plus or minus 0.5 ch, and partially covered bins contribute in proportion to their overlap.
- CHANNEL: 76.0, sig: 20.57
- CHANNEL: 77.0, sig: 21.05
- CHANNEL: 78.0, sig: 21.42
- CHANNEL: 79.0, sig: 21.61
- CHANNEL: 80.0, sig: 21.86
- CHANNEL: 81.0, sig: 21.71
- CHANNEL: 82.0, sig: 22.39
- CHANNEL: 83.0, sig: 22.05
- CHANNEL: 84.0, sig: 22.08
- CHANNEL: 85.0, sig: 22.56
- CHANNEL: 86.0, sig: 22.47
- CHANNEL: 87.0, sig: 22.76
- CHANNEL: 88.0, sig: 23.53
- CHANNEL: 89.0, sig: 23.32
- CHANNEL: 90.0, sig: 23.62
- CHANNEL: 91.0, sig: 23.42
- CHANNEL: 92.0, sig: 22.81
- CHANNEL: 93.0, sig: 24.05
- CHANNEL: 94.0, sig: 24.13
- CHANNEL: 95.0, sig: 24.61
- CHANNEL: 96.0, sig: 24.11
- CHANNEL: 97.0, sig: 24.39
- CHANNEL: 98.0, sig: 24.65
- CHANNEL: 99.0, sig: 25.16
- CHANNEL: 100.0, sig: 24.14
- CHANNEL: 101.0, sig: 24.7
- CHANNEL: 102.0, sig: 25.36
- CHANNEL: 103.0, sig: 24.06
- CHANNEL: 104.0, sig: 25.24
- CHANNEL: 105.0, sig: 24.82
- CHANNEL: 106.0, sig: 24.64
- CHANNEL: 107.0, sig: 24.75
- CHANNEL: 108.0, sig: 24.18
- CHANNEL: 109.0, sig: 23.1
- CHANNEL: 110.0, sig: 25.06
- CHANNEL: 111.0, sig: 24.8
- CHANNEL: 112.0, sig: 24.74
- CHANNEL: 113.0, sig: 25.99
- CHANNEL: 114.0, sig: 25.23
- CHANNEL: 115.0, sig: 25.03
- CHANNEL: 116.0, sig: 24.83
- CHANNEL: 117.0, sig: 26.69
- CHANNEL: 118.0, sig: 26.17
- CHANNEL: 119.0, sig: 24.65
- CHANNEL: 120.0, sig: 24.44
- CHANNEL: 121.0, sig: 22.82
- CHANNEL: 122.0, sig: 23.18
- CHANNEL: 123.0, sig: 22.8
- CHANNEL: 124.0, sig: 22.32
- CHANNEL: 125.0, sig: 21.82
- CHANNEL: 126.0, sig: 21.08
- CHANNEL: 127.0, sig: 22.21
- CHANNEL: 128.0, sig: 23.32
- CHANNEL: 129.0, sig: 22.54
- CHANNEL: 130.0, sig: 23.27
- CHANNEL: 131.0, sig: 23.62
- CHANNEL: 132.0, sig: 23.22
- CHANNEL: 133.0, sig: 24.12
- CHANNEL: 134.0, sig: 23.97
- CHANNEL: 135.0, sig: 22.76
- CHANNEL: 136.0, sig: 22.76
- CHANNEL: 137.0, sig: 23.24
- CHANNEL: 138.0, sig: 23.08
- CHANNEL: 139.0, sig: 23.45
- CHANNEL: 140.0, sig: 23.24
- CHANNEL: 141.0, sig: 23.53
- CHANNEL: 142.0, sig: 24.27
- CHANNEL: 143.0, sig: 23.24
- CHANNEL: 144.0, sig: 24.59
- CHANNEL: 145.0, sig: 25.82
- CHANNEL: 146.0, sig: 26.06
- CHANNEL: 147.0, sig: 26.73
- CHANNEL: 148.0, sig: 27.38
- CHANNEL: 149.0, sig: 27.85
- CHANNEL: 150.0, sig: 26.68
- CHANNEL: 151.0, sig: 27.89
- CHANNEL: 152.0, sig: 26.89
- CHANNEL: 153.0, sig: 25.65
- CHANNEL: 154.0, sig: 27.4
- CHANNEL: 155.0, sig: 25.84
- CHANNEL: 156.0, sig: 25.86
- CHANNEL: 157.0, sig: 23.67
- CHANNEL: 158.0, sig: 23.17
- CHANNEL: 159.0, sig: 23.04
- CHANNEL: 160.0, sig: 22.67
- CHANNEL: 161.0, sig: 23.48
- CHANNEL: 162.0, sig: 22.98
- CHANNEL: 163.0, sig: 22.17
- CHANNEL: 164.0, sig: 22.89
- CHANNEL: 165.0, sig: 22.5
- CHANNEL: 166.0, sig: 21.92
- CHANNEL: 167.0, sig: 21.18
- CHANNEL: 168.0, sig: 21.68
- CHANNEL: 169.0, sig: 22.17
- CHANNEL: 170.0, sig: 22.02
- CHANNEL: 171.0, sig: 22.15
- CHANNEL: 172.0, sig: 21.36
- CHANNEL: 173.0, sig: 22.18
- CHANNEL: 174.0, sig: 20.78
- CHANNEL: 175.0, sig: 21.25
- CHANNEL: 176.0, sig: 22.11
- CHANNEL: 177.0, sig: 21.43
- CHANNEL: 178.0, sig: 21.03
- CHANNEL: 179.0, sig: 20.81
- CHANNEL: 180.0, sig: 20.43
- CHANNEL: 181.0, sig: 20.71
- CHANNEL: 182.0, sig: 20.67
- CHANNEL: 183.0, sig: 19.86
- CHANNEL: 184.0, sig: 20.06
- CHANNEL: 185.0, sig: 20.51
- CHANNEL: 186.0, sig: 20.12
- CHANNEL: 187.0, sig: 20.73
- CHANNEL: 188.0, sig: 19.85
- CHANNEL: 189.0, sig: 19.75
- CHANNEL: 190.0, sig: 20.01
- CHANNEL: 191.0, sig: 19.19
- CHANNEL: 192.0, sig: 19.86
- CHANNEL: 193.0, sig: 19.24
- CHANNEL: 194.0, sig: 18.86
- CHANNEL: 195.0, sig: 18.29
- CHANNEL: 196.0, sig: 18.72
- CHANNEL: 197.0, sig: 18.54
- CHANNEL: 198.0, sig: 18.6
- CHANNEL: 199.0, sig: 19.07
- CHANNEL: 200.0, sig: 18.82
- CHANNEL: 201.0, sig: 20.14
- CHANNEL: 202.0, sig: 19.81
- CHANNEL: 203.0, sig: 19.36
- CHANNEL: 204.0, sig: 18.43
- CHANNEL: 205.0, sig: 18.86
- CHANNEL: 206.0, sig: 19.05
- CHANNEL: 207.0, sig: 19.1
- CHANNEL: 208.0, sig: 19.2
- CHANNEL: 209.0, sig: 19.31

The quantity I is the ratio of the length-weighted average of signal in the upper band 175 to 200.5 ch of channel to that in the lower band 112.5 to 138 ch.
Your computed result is 0.84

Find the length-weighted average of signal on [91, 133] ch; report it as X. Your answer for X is 24.1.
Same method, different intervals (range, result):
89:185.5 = 23.6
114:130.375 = 23.6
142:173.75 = 24.1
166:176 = 21.7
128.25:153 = 24.6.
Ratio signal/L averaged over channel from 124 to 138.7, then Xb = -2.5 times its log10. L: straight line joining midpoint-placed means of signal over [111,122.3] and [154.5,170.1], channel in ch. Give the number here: 0.06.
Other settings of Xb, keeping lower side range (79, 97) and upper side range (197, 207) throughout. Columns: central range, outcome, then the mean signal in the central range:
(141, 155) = -0.24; 26.1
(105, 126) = -0.10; 24.3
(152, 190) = -0.10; 22.1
